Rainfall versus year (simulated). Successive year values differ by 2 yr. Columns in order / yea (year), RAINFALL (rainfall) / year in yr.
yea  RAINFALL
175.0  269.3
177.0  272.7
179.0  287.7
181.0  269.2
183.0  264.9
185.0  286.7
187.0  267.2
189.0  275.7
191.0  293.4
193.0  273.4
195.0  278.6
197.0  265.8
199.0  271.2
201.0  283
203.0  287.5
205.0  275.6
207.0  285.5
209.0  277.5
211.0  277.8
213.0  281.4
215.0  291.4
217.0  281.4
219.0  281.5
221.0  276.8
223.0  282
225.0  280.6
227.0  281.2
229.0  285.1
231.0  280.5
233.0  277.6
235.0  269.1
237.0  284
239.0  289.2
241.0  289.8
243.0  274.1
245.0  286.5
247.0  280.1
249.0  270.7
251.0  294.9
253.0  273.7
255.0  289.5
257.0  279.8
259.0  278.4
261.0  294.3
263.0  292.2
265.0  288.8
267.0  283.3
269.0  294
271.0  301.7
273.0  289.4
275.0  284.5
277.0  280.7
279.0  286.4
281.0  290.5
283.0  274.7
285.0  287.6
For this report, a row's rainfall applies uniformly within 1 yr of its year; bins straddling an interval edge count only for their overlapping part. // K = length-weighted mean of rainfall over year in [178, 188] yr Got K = 275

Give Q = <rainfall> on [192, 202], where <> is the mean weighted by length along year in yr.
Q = 274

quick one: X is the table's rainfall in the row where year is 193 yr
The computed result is 273.4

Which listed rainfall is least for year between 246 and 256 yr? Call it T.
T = 270.7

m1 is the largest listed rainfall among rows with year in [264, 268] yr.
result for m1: 288.8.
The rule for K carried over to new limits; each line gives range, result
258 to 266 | 288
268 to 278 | 290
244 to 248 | 283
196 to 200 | 268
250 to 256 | 286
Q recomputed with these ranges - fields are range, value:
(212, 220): 284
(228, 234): 281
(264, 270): 289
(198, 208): 281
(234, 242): 283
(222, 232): 282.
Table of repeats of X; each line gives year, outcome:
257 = 279.8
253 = 273.7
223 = 282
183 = 264.9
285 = 287.6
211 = 277.8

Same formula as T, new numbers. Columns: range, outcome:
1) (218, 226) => 276.8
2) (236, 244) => 274.1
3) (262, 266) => 288.8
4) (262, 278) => 280.7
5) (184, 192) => 267.2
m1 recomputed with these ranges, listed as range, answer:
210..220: 291.4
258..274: 301.7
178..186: 287.7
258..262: 294.3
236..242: 289.8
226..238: 285.1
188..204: 293.4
